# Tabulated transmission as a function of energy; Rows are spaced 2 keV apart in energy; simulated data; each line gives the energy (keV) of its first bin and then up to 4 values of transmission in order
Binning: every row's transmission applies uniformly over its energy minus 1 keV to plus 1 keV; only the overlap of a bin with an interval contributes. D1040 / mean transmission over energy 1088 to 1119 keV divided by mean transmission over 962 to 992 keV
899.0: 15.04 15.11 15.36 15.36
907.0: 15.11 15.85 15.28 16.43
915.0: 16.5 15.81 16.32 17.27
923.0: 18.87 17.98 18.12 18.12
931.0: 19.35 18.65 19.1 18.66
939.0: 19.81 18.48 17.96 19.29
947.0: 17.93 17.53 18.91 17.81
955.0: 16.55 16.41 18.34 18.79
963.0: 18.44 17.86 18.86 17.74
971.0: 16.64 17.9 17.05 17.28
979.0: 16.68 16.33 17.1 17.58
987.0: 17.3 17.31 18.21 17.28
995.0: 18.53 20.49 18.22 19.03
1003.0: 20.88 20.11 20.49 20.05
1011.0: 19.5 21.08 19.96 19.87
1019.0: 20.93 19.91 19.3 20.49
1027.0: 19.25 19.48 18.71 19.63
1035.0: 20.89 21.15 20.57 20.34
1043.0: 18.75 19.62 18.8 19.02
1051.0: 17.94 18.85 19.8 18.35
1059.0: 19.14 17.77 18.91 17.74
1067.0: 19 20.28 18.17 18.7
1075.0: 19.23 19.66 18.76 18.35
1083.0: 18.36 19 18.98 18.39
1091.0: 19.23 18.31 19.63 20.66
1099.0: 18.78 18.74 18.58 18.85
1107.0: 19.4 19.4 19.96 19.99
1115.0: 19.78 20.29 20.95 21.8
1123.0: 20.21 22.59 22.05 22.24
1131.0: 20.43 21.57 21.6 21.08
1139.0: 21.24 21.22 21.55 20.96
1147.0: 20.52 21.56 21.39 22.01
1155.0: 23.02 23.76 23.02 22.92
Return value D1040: 1.1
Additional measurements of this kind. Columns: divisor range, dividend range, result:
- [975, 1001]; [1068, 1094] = 1.07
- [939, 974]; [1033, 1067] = 1.07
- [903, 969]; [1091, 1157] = 1.17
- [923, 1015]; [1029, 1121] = 1.05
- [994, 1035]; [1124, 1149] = 1.08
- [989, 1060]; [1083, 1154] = 1.04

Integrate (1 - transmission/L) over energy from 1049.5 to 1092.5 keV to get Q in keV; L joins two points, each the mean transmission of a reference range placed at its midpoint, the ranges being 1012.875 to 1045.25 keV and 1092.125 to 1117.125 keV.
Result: 1.9 keV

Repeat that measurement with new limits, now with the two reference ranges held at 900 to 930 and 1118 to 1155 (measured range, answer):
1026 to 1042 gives -0.7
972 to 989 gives 0.8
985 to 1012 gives -0.9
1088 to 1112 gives 1.7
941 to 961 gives -0.7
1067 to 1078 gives 0.4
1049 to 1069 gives 1.0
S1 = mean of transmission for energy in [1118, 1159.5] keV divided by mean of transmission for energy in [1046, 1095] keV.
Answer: 1.2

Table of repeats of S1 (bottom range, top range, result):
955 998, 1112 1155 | 1.20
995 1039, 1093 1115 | 0.97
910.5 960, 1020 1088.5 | 1.08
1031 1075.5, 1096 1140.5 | 1.07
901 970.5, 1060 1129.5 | 1.11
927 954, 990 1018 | 1.05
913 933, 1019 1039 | 1.13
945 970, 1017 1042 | 1.11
